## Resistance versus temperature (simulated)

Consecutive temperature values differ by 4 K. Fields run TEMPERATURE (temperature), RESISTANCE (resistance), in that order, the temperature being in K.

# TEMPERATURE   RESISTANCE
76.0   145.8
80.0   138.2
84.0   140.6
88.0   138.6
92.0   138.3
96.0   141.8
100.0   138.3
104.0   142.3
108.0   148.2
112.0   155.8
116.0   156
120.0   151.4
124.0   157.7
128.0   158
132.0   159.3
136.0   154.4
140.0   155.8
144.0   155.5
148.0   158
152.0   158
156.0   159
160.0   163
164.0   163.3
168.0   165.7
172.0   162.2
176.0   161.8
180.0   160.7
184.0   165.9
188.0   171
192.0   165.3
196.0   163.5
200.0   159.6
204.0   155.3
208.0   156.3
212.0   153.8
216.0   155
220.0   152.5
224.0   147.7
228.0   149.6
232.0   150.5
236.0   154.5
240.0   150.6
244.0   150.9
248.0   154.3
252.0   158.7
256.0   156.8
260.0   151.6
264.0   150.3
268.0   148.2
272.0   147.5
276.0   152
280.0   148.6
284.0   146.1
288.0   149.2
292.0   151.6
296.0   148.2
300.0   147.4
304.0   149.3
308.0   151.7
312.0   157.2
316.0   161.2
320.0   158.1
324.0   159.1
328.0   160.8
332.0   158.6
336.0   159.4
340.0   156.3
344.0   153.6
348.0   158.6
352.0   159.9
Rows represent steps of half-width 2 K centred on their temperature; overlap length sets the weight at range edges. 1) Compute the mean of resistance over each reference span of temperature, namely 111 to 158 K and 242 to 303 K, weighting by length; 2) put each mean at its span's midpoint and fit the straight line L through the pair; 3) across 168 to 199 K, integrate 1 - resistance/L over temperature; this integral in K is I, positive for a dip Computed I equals -2.0 K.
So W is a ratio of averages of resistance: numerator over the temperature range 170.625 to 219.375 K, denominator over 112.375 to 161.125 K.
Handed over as 1.02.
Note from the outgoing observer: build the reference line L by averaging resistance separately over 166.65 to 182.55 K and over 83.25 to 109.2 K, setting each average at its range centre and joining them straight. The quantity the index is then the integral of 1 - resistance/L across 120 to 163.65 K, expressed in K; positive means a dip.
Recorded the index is -1.22 K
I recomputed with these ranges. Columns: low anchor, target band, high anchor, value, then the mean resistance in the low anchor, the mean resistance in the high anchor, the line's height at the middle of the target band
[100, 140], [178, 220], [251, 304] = -2.4 K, 153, 150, 152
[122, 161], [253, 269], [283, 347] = 0.3 K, 158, 154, 155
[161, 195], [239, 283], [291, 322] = 1.5 K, 164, 153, 157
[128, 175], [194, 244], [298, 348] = 1.3 K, 159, 156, 158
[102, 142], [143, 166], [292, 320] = -0.9 K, 154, 153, 154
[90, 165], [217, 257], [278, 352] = 0.3 K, 153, 154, 154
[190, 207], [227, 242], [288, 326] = 0.7 K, 161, 154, 158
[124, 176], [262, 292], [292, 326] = 1.2 K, 159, 154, 155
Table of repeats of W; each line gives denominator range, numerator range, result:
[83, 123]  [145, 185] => 1.11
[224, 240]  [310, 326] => 1.05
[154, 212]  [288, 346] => 0.96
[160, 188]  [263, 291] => 0.91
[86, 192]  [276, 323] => 0.98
